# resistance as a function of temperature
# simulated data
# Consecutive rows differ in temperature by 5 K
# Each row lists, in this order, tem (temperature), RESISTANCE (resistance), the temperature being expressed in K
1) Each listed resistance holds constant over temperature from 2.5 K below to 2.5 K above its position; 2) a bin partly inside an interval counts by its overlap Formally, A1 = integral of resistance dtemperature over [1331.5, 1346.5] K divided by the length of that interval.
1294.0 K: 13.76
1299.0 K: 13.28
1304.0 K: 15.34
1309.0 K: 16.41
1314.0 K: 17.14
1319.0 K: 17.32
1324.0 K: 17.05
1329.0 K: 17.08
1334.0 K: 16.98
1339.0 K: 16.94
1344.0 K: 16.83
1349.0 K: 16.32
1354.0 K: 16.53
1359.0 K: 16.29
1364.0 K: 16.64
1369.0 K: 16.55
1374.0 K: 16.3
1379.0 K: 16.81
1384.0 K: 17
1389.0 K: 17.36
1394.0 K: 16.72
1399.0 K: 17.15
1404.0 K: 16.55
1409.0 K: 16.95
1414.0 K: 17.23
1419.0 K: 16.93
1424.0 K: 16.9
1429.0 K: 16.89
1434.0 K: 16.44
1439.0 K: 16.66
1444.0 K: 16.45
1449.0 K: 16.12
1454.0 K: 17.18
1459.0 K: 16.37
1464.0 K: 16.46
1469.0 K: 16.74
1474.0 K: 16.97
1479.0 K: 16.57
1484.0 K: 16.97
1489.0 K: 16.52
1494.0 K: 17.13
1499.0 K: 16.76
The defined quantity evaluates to 16.9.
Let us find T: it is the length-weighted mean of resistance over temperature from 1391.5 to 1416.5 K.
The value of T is 16.9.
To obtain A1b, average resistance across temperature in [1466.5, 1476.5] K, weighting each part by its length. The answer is 16.9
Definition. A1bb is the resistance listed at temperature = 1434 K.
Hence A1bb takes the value 16.44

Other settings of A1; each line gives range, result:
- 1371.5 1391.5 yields 16.9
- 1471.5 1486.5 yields 16.8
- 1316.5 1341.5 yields 17.1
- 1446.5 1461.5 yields 16.6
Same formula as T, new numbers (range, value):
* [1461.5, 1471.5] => 16.6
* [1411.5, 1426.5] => 17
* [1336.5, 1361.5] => 16.6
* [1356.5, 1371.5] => 16.5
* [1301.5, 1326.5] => 16.7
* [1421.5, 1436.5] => 16.7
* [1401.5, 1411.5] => 16.8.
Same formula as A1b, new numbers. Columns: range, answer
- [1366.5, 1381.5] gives 16.6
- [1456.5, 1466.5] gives 16.4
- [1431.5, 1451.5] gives 16.4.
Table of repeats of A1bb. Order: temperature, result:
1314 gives 17.14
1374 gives 16.3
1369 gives 16.55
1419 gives 16.93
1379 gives 16.81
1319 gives 17.32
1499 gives 16.76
